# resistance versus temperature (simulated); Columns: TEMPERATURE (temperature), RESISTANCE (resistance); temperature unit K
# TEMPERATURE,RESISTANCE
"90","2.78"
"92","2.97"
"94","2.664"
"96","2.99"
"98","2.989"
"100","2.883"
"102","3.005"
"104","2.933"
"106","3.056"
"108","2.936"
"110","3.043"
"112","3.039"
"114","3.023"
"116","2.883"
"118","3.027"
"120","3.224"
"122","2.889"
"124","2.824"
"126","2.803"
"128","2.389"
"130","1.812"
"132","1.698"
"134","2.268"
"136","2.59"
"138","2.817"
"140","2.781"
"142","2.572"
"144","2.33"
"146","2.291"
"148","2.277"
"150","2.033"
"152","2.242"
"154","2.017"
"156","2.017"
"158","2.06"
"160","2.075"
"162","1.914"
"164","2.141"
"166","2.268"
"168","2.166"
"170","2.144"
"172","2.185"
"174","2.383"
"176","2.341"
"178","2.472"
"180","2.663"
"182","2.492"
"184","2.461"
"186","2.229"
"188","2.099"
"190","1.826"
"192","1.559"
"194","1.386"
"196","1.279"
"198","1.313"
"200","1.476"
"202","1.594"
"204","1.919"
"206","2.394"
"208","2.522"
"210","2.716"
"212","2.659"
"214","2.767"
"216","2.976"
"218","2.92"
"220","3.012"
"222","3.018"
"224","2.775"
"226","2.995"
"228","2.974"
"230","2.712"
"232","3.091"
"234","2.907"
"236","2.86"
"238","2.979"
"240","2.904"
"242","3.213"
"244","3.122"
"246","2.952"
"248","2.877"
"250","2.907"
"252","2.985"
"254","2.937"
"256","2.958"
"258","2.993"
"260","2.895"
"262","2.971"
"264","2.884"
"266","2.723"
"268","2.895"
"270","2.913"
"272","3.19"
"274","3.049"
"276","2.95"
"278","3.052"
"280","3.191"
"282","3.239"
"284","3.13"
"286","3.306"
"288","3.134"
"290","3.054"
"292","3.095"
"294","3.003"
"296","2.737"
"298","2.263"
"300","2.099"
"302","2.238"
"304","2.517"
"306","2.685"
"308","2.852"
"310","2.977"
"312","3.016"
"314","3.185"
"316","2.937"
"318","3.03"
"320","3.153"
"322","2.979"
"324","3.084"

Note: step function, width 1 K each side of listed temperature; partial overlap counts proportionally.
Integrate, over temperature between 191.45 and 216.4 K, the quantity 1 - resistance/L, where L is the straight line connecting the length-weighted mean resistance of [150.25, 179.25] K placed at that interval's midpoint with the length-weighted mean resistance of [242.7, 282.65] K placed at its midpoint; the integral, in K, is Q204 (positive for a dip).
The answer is 4.80 K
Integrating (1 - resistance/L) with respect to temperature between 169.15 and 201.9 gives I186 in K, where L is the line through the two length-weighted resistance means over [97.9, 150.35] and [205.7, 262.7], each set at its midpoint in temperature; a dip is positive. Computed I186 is 9.3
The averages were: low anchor 2.68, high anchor 2.9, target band 2.01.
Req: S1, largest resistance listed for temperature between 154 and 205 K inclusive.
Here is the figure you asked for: 2.663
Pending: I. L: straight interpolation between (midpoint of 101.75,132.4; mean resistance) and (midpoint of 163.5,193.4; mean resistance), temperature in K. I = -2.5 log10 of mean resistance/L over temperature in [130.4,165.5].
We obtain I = 0.13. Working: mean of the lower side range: 2.8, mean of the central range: 2.24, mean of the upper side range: 2.22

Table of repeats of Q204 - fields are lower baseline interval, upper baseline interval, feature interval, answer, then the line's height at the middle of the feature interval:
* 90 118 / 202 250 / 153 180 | 6.50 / 2.88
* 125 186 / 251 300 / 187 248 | 3.47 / 2.64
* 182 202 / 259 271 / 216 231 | -4.52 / 2.25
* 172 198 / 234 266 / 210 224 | -2.04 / 2.51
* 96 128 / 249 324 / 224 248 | -0.23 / 2.93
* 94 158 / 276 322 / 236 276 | -1.77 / 2.84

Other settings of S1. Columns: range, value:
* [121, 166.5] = 2.889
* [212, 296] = 3.306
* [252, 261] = 2.993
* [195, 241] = 3.091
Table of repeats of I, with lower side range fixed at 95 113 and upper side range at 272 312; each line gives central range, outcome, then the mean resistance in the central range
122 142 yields 0.200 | 2.47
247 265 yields -0.011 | 2.93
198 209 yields 0.459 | 1.92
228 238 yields 0.002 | 2.91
